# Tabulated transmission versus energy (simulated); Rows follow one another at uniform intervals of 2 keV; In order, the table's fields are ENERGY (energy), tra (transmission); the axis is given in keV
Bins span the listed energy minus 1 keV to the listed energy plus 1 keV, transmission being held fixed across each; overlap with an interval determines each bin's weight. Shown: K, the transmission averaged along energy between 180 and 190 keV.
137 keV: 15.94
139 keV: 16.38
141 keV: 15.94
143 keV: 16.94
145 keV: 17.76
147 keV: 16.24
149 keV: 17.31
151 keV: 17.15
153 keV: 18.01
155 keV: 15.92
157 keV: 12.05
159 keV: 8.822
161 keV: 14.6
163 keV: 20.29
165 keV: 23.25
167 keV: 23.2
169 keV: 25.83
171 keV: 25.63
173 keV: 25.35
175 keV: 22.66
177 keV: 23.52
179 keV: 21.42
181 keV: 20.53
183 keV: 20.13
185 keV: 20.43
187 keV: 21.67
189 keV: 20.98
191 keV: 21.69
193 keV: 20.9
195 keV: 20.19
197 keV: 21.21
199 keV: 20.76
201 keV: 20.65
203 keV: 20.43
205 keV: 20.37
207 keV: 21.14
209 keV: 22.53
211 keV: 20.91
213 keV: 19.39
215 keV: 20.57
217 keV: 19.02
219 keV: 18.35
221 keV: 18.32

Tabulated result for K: 20.7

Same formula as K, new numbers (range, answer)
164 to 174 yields 24.7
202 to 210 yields 21.1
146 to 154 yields 17.2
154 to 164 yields 14.3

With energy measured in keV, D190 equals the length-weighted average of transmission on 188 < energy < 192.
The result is 21.3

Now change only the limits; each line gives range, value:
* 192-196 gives 20.5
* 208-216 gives 20.9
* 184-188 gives 21.1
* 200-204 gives 20.5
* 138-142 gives 16.2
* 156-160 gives 10.4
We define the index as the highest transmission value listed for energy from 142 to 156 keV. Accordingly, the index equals 18.01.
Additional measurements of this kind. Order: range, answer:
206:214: 22.53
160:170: 25.83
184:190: 21.67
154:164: 20.29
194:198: 21.21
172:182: 25.35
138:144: 16.94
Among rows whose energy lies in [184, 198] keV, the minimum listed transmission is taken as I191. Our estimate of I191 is 20.19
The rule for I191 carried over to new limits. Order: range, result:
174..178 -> 22.66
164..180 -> 21.42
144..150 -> 16.24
